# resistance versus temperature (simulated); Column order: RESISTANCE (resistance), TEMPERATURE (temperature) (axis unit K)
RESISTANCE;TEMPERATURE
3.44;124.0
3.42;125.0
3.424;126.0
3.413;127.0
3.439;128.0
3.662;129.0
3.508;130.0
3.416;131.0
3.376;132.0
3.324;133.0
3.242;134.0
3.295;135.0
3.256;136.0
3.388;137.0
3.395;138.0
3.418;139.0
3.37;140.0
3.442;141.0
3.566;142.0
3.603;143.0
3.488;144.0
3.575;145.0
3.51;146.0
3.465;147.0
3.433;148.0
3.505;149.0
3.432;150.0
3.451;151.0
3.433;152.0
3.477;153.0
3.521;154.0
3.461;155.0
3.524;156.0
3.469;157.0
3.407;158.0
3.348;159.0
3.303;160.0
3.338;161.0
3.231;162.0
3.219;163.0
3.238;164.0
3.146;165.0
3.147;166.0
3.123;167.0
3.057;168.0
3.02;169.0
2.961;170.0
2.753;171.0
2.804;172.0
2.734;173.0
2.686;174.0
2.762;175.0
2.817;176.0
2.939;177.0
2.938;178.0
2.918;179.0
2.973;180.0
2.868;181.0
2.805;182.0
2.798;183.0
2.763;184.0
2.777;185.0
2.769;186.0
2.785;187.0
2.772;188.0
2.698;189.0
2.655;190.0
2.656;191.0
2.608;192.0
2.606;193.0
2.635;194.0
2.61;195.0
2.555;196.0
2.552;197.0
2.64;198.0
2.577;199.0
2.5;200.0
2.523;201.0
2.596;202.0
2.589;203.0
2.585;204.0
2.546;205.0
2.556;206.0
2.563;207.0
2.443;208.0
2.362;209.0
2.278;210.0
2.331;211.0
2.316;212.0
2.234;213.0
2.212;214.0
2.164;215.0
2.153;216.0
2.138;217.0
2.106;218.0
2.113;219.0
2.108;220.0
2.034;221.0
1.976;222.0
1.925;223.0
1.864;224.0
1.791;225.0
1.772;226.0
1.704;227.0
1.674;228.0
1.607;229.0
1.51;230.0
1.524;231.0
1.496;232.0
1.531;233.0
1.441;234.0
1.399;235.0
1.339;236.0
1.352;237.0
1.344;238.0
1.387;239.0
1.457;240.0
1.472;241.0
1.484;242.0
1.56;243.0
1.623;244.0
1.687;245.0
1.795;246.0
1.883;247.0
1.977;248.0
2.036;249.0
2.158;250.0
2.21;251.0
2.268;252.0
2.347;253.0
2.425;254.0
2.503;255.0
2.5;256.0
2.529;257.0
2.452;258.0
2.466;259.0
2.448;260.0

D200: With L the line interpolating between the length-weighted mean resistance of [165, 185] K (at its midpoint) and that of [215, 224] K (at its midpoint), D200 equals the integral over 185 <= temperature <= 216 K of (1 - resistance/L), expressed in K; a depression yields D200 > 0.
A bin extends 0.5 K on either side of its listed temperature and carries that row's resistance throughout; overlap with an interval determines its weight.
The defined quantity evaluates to -1.4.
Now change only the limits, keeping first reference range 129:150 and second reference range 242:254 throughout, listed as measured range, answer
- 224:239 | 4.43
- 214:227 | 1.82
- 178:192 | 0.15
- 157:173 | -0.24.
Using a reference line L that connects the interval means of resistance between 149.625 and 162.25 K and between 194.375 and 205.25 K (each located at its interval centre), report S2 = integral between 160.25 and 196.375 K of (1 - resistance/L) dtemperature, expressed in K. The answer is 1.4 K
